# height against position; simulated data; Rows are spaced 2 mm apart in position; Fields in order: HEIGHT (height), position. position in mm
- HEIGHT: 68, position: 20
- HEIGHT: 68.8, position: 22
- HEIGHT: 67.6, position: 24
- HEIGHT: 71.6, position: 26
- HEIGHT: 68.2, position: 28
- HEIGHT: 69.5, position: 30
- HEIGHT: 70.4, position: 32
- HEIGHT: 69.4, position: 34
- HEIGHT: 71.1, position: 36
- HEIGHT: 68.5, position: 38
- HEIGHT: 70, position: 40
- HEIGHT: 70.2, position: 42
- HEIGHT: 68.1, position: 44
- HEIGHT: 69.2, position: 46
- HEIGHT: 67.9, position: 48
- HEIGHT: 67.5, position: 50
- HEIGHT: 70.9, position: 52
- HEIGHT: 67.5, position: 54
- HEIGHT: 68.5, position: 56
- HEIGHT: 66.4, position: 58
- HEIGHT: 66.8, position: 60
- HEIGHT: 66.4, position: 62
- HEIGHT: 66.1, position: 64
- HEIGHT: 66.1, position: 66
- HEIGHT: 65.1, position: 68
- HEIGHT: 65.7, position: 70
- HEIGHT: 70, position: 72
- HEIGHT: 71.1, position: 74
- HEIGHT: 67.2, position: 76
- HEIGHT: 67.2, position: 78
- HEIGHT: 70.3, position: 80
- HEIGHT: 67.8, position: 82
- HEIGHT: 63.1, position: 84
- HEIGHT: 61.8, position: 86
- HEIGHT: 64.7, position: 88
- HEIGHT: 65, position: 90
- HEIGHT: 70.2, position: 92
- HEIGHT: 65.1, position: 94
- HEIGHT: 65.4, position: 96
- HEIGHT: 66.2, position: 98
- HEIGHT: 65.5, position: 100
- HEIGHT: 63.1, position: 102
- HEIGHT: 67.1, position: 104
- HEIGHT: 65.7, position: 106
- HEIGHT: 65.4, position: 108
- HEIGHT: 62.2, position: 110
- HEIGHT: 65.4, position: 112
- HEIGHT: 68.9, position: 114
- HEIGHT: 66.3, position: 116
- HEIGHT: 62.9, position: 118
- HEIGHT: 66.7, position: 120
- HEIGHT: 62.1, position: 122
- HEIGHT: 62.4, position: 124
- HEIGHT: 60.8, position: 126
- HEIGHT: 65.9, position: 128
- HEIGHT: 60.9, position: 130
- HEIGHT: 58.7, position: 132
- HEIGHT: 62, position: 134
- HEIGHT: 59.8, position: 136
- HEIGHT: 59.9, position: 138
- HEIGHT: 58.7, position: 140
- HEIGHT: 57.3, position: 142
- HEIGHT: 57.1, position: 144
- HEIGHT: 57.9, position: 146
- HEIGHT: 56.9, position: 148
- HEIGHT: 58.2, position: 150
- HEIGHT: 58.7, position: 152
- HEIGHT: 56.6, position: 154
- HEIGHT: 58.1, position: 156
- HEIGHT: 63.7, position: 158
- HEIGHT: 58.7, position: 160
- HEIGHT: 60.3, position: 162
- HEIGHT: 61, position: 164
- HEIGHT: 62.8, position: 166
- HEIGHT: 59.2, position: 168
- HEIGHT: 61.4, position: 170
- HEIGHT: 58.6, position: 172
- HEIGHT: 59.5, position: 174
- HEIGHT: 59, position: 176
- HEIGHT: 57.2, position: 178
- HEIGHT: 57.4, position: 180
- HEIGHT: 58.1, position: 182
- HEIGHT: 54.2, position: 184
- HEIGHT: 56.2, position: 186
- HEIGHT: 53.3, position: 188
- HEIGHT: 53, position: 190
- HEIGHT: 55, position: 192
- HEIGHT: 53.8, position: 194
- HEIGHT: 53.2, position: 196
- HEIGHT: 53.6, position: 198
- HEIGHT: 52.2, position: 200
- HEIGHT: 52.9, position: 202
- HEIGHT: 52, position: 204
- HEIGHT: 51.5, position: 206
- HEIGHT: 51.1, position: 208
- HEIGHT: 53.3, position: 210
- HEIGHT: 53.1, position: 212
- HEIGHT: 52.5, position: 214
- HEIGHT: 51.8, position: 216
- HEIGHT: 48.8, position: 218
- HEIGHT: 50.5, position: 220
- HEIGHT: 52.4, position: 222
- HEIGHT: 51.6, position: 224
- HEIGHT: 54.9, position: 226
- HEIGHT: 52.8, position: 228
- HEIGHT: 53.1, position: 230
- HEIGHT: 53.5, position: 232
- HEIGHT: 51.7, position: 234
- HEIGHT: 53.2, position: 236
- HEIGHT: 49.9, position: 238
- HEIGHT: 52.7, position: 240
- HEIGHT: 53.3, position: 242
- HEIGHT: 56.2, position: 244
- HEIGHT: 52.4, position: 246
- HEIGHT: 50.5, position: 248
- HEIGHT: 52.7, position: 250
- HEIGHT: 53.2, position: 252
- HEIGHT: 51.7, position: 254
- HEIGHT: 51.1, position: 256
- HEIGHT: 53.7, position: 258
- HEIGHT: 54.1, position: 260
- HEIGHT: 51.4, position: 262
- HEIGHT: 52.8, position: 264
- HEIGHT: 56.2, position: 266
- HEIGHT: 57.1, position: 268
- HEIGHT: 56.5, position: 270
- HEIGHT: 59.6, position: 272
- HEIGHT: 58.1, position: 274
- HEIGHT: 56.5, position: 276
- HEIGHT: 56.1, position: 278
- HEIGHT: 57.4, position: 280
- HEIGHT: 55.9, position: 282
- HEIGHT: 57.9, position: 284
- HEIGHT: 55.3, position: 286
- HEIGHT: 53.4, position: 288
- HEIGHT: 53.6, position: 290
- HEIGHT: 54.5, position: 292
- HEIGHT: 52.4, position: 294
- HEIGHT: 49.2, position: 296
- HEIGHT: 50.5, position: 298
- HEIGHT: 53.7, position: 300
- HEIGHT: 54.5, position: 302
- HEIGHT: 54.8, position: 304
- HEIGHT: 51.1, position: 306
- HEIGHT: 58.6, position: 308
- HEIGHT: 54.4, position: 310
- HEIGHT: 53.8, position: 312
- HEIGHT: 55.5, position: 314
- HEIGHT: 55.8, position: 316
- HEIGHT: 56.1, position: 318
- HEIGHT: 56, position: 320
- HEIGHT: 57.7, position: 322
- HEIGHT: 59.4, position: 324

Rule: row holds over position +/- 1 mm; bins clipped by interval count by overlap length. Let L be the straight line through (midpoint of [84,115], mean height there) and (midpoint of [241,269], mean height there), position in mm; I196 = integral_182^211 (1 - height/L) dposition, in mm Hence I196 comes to 2.2 mm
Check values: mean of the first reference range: 65.4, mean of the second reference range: 53.3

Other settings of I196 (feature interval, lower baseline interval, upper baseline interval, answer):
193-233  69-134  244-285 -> 3.9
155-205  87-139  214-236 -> 0.1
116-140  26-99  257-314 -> 0.7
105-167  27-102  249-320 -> 1.9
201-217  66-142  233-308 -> 1.6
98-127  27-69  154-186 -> -0.6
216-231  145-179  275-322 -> 1.4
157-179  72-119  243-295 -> 0.4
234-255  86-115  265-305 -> 1.8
